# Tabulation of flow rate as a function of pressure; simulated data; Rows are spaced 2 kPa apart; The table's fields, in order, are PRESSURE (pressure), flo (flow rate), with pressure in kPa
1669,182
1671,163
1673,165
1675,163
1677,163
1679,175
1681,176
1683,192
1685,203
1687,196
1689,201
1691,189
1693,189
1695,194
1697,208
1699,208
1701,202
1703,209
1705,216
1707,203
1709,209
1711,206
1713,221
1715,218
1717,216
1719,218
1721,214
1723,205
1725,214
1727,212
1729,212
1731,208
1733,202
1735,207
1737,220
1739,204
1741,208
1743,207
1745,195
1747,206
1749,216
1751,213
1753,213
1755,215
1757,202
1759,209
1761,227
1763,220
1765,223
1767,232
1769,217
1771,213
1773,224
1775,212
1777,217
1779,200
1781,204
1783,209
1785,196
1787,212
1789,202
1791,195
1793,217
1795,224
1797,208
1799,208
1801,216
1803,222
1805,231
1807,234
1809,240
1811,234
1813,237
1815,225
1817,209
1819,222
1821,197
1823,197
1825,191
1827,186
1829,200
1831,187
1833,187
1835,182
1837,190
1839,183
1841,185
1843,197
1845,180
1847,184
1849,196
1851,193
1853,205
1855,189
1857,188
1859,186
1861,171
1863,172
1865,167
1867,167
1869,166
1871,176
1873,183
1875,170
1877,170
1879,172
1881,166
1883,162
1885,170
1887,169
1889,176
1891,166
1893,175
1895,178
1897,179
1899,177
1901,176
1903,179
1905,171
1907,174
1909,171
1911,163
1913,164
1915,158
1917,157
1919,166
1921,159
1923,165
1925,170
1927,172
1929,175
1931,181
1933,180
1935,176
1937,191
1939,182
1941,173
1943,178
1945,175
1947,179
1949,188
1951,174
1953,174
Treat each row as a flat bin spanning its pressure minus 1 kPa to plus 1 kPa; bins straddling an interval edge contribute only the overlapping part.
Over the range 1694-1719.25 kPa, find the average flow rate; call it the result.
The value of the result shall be 210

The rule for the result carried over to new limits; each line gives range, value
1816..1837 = 196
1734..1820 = 215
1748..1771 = 217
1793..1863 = 202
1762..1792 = 212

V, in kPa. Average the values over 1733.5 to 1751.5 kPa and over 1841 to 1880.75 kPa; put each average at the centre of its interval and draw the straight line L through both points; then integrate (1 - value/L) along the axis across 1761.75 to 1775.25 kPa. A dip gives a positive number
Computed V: -1.2 kPa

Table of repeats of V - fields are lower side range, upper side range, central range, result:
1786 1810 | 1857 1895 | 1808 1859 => -0.58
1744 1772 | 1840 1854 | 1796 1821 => -2.66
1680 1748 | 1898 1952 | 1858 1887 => 1.60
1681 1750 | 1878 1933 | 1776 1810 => -3.97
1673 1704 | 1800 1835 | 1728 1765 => -1.96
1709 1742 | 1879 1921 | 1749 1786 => -2.26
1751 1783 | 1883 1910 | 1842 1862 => -0.12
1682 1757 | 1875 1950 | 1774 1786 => -0.61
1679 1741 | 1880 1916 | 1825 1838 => -0.42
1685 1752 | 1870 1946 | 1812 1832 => -1.79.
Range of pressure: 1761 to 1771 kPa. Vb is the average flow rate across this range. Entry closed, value 222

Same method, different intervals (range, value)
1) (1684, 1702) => 199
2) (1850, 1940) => 174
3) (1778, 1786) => 202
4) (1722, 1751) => 208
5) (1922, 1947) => 177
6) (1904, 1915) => 168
